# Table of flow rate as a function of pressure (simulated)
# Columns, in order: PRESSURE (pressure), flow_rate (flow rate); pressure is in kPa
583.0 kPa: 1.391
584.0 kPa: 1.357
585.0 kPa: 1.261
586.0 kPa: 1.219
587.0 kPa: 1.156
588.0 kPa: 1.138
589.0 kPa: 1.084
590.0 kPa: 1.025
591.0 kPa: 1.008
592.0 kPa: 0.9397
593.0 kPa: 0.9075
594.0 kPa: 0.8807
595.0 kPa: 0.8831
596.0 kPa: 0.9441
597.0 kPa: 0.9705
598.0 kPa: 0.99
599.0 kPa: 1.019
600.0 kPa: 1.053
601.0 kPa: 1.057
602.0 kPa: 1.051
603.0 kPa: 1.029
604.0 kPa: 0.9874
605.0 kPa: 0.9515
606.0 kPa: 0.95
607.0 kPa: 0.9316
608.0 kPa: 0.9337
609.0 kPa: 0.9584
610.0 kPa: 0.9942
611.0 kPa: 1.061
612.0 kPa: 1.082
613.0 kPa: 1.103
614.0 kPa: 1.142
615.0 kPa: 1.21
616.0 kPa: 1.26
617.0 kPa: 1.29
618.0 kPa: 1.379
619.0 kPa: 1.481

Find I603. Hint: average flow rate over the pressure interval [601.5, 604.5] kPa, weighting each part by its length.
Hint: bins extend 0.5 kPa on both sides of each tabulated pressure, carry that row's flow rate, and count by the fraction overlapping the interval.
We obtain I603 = 1.02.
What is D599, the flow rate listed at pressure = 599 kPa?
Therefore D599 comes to 1.019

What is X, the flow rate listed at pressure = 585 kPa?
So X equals 1.261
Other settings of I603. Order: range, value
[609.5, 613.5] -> 1.06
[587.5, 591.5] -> 1.06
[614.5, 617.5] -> 1.25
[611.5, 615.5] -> 1.13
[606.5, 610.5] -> 0.954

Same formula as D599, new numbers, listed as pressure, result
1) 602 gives 1.051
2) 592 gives 0.9397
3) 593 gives 0.9075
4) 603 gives 1.029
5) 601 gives 1.057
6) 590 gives 1.025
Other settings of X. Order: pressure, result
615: 1.21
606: 0.95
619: 1.481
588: 1.138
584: 1.357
